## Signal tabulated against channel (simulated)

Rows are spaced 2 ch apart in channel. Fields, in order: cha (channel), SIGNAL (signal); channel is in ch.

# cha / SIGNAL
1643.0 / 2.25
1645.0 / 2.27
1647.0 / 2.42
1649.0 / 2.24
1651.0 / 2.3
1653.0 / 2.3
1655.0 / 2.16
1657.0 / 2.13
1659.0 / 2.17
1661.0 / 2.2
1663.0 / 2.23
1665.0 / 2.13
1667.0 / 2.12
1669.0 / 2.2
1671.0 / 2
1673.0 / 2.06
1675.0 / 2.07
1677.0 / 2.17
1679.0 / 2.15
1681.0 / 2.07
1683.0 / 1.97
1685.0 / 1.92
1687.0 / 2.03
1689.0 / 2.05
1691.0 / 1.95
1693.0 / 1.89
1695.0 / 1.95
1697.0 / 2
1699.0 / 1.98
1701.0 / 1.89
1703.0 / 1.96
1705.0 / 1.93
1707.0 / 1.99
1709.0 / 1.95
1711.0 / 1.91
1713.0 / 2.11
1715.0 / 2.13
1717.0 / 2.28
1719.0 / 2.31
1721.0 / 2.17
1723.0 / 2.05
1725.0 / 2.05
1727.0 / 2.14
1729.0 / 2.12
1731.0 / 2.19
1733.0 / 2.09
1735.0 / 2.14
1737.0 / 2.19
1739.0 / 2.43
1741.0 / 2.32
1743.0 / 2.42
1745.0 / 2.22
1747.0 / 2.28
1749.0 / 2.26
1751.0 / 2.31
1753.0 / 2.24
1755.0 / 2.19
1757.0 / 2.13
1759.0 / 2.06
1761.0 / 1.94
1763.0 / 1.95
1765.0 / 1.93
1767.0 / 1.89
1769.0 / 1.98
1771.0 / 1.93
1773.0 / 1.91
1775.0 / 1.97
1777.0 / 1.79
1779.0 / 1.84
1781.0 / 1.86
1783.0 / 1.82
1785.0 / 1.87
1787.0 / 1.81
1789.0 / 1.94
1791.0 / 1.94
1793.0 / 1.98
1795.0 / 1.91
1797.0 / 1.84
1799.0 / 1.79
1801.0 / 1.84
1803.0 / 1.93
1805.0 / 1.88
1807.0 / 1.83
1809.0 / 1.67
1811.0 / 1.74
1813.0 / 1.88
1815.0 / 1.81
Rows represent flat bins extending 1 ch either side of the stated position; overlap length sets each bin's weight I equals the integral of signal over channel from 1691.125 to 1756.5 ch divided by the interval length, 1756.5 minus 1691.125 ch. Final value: 2.13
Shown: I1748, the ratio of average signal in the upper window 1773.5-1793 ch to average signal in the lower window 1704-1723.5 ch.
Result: 0.90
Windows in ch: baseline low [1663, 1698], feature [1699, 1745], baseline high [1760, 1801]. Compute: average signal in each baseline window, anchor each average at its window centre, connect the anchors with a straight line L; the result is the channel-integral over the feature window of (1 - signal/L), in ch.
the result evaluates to -3.3 ch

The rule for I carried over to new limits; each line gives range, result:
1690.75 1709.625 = 1.95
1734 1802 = 2.03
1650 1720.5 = 2.08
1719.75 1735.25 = 2.12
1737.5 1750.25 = 2.32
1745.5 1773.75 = 2.08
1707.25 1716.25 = 2.03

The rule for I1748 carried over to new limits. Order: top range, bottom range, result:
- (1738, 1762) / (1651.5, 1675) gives 1.04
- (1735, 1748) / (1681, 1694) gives 1.16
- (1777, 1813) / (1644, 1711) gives 0.89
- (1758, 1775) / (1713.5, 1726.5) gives 0.90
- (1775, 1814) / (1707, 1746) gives 0.86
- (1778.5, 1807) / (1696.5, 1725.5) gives 0.92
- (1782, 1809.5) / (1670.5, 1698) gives 0.92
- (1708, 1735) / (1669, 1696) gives 1.04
